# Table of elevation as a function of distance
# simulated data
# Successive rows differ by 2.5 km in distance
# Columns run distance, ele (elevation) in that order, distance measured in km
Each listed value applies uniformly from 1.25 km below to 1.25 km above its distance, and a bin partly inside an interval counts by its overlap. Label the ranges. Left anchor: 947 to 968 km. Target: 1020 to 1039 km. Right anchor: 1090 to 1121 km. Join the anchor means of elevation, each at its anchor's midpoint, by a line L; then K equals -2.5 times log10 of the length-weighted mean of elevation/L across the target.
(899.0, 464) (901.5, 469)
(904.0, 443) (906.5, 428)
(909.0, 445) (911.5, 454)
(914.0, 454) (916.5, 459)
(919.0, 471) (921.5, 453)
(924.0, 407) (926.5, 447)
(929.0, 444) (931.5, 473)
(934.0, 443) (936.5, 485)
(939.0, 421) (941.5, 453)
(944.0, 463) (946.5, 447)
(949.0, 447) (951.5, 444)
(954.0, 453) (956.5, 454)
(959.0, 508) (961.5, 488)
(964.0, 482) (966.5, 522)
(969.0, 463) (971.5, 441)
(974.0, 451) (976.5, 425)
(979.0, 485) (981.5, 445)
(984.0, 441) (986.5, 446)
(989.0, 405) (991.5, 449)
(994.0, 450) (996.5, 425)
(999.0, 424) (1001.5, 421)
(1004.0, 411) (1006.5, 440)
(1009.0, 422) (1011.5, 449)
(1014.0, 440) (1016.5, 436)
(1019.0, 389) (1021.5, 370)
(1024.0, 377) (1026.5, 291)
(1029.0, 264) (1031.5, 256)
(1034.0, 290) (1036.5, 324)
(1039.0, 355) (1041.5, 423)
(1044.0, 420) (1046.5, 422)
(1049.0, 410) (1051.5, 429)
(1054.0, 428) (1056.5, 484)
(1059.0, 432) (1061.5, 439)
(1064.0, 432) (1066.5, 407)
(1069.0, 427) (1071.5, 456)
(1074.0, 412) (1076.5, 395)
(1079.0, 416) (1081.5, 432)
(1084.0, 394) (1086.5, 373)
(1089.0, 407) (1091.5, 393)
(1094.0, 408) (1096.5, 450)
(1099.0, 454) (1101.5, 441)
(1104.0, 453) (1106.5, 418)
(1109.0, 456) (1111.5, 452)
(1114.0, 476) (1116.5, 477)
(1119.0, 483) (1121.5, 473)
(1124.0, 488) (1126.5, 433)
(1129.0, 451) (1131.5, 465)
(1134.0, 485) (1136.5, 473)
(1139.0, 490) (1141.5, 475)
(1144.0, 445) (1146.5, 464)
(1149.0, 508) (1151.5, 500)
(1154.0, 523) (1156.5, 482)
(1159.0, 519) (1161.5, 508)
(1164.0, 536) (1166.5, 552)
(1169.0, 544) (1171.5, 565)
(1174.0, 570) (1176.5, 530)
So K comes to 0.42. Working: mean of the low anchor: 474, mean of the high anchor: 447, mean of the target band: 314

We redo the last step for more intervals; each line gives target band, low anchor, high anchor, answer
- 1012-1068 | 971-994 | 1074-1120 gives 0.13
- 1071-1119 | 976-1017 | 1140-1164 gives 0.10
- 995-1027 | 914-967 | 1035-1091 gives 0.06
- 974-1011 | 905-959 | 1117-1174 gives 0.07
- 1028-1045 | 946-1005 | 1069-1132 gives 0.31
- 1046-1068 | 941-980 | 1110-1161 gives 0.10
